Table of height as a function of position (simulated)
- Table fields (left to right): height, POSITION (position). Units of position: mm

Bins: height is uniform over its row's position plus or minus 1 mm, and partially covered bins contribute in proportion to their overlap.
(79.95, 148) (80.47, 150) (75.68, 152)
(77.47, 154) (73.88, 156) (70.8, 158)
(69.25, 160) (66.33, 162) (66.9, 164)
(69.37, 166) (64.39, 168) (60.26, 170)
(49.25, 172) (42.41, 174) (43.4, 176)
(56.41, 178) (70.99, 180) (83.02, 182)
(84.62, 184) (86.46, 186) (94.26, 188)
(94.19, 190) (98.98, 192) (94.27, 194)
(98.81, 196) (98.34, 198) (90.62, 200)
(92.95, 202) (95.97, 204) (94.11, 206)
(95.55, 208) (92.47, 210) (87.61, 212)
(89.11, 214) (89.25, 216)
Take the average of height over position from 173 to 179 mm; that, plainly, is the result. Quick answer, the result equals 47.4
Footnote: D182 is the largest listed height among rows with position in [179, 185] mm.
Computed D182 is 84.62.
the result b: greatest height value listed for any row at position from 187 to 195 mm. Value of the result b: 98.98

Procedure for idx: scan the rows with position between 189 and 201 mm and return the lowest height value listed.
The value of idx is 90.62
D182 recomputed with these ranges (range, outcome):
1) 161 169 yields 69.37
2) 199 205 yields 95.97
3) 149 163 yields 80.47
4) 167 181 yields 70.99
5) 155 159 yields 73.88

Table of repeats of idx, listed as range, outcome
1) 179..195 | 70.99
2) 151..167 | 66.33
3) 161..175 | 42.41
